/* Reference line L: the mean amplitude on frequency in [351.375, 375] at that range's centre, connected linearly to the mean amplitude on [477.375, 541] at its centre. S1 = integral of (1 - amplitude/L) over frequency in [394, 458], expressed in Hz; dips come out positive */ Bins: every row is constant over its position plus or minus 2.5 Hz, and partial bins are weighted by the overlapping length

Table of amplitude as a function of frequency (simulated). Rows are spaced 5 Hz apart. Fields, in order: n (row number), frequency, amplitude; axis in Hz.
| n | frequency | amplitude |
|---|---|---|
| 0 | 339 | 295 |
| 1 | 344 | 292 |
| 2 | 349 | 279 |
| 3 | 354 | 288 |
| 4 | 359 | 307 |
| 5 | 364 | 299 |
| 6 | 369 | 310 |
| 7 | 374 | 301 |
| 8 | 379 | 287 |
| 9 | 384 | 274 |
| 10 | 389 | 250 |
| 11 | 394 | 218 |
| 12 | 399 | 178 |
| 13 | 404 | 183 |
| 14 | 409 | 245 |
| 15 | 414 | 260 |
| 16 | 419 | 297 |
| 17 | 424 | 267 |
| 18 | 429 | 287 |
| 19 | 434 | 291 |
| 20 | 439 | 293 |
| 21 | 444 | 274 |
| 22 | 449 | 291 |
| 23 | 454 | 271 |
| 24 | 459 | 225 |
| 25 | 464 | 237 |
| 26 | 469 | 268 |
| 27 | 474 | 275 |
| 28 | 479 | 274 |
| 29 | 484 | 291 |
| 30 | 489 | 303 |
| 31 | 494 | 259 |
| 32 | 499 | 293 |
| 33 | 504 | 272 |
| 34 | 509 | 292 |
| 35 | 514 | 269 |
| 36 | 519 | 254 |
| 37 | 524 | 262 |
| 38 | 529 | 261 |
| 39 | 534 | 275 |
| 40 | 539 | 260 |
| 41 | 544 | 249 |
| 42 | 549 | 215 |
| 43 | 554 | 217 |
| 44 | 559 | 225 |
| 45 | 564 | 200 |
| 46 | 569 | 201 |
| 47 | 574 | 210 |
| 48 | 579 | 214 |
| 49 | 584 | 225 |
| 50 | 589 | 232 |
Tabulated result 6.7 Hz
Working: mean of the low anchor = 301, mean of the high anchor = 274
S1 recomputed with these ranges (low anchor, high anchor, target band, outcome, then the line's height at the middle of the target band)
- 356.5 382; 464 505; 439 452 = 0.0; 285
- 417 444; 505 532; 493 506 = -0.2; 272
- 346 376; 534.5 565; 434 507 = -4.2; 259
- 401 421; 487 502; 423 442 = -2.4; 254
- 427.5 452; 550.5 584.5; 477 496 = -1.7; 260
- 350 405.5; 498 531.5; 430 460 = -1.0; 268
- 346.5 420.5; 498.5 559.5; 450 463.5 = 0.5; 261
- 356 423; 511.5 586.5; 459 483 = -1.2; 249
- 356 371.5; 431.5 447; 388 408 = 6.0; 296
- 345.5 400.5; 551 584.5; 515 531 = -2.3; 227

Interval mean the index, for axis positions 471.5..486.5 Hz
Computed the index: 280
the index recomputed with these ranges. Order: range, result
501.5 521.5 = 272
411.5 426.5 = 275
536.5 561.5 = 233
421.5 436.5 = 282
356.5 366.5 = 303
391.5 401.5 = 198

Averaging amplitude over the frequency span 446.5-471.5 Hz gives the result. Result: 258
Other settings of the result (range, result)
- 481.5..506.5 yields 284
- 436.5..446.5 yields 284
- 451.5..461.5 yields 248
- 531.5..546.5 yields 261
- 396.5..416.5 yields 216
